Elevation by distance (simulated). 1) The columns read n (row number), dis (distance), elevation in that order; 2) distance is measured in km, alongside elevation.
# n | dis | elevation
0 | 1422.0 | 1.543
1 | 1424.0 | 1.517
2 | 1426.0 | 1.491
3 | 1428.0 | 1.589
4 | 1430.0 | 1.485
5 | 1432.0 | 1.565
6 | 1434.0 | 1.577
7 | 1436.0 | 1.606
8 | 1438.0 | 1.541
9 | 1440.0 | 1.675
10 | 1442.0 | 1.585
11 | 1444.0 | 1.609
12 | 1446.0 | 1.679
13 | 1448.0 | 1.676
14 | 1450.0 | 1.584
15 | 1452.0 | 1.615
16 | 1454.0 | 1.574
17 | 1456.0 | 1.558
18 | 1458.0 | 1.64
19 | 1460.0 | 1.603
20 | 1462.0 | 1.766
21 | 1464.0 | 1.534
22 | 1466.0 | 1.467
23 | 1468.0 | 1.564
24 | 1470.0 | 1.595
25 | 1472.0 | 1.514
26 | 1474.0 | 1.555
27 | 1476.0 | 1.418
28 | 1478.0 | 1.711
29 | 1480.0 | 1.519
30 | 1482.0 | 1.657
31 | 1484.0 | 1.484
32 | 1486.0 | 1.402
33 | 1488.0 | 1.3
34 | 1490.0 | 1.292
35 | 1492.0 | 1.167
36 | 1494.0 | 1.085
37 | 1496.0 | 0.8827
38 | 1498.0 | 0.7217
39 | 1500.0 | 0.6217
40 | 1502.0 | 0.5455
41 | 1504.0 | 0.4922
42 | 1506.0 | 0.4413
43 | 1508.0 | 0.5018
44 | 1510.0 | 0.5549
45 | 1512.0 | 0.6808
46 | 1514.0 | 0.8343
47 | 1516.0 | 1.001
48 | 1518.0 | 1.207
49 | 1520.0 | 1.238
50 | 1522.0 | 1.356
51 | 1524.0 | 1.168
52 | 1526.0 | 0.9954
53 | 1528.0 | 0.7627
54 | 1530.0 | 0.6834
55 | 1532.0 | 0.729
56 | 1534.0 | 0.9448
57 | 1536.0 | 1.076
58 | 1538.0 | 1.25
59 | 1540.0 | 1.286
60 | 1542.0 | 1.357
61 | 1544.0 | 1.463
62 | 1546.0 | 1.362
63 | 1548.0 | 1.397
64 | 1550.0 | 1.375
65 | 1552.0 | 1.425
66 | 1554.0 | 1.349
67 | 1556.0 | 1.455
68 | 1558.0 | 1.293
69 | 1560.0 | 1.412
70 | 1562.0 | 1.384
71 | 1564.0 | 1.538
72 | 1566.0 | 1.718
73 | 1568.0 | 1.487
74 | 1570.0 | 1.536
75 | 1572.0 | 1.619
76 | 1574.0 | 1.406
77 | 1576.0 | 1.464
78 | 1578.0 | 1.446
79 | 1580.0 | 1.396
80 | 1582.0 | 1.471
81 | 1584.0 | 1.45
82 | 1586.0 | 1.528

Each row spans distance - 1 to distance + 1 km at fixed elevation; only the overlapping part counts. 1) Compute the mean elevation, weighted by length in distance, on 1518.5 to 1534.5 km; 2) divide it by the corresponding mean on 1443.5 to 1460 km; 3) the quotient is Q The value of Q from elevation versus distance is 0.61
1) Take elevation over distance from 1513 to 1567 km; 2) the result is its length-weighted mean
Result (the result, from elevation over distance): 1.22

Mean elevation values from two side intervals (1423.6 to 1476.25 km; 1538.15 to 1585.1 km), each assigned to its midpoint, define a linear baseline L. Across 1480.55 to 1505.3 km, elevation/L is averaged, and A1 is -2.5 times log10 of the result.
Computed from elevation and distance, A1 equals 0.40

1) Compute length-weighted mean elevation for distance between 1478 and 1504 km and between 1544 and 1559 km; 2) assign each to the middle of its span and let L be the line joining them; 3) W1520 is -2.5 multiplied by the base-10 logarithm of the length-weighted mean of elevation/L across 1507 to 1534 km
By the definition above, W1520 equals 0.36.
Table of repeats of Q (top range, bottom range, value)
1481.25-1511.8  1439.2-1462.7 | 0.57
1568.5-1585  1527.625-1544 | 1.41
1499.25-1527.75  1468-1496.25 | 0.59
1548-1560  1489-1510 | 1.81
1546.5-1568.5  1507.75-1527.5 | 1.49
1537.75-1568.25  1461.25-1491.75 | 0.94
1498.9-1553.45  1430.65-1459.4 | 0.62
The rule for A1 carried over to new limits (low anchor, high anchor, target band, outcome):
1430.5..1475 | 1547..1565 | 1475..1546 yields 0.37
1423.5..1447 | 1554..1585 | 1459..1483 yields -0.02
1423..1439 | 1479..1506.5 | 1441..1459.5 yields -0.16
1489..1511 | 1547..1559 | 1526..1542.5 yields 0.17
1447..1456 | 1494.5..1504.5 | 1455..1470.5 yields -0.15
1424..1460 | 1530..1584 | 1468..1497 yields 0.08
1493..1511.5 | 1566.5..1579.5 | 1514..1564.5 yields -0.12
